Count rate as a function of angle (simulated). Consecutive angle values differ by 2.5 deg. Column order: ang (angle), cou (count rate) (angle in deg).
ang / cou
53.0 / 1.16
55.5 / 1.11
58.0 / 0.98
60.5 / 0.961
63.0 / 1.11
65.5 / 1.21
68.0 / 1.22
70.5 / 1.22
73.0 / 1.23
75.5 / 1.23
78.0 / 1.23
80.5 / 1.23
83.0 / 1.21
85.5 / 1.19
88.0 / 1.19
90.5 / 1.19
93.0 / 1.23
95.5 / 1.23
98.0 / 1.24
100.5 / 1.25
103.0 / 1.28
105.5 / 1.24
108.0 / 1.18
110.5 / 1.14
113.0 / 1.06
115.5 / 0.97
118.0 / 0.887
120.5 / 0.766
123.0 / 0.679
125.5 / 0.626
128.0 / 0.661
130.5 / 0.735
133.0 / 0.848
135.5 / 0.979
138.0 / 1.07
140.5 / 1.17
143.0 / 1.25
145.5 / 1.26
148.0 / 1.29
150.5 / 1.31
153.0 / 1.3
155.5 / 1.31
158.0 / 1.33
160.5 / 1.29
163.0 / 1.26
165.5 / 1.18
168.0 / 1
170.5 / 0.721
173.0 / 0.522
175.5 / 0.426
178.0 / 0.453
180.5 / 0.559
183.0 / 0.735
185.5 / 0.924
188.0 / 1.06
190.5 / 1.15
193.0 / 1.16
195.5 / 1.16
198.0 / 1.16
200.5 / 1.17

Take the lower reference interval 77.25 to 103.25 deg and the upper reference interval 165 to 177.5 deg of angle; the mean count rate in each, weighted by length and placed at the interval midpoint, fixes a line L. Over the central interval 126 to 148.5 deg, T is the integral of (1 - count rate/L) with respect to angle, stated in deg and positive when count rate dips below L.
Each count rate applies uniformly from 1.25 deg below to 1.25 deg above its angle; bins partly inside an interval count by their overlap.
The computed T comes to -2.0 deg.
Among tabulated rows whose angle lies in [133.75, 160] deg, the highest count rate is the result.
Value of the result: 1.33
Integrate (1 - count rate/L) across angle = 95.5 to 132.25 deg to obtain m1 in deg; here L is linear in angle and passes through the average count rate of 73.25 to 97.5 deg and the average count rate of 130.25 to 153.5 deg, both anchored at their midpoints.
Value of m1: 5.95 deg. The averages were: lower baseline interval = 1.22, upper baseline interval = 1.13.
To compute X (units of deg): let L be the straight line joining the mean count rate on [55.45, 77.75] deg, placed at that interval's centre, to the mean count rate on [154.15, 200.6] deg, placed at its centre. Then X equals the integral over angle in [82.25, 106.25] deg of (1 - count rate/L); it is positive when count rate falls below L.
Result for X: -2.6 deg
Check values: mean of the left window 1.15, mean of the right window 0.973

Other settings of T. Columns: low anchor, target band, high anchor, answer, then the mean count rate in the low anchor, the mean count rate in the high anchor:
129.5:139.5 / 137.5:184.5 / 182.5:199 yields -2.2 deg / 0.919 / 1.06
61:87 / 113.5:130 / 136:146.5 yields 5.6 deg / 1.2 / 1.17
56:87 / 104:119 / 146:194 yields 0.2 deg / 1.17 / 1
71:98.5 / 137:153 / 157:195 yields -3.3 deg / 1.22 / 0.92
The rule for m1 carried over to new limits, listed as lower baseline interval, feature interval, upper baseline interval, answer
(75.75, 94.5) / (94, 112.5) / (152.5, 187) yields -1.07 deg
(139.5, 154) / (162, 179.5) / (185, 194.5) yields 5.80 deg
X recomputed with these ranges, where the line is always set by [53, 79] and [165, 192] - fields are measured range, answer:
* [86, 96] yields -1.3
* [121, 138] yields 3.0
